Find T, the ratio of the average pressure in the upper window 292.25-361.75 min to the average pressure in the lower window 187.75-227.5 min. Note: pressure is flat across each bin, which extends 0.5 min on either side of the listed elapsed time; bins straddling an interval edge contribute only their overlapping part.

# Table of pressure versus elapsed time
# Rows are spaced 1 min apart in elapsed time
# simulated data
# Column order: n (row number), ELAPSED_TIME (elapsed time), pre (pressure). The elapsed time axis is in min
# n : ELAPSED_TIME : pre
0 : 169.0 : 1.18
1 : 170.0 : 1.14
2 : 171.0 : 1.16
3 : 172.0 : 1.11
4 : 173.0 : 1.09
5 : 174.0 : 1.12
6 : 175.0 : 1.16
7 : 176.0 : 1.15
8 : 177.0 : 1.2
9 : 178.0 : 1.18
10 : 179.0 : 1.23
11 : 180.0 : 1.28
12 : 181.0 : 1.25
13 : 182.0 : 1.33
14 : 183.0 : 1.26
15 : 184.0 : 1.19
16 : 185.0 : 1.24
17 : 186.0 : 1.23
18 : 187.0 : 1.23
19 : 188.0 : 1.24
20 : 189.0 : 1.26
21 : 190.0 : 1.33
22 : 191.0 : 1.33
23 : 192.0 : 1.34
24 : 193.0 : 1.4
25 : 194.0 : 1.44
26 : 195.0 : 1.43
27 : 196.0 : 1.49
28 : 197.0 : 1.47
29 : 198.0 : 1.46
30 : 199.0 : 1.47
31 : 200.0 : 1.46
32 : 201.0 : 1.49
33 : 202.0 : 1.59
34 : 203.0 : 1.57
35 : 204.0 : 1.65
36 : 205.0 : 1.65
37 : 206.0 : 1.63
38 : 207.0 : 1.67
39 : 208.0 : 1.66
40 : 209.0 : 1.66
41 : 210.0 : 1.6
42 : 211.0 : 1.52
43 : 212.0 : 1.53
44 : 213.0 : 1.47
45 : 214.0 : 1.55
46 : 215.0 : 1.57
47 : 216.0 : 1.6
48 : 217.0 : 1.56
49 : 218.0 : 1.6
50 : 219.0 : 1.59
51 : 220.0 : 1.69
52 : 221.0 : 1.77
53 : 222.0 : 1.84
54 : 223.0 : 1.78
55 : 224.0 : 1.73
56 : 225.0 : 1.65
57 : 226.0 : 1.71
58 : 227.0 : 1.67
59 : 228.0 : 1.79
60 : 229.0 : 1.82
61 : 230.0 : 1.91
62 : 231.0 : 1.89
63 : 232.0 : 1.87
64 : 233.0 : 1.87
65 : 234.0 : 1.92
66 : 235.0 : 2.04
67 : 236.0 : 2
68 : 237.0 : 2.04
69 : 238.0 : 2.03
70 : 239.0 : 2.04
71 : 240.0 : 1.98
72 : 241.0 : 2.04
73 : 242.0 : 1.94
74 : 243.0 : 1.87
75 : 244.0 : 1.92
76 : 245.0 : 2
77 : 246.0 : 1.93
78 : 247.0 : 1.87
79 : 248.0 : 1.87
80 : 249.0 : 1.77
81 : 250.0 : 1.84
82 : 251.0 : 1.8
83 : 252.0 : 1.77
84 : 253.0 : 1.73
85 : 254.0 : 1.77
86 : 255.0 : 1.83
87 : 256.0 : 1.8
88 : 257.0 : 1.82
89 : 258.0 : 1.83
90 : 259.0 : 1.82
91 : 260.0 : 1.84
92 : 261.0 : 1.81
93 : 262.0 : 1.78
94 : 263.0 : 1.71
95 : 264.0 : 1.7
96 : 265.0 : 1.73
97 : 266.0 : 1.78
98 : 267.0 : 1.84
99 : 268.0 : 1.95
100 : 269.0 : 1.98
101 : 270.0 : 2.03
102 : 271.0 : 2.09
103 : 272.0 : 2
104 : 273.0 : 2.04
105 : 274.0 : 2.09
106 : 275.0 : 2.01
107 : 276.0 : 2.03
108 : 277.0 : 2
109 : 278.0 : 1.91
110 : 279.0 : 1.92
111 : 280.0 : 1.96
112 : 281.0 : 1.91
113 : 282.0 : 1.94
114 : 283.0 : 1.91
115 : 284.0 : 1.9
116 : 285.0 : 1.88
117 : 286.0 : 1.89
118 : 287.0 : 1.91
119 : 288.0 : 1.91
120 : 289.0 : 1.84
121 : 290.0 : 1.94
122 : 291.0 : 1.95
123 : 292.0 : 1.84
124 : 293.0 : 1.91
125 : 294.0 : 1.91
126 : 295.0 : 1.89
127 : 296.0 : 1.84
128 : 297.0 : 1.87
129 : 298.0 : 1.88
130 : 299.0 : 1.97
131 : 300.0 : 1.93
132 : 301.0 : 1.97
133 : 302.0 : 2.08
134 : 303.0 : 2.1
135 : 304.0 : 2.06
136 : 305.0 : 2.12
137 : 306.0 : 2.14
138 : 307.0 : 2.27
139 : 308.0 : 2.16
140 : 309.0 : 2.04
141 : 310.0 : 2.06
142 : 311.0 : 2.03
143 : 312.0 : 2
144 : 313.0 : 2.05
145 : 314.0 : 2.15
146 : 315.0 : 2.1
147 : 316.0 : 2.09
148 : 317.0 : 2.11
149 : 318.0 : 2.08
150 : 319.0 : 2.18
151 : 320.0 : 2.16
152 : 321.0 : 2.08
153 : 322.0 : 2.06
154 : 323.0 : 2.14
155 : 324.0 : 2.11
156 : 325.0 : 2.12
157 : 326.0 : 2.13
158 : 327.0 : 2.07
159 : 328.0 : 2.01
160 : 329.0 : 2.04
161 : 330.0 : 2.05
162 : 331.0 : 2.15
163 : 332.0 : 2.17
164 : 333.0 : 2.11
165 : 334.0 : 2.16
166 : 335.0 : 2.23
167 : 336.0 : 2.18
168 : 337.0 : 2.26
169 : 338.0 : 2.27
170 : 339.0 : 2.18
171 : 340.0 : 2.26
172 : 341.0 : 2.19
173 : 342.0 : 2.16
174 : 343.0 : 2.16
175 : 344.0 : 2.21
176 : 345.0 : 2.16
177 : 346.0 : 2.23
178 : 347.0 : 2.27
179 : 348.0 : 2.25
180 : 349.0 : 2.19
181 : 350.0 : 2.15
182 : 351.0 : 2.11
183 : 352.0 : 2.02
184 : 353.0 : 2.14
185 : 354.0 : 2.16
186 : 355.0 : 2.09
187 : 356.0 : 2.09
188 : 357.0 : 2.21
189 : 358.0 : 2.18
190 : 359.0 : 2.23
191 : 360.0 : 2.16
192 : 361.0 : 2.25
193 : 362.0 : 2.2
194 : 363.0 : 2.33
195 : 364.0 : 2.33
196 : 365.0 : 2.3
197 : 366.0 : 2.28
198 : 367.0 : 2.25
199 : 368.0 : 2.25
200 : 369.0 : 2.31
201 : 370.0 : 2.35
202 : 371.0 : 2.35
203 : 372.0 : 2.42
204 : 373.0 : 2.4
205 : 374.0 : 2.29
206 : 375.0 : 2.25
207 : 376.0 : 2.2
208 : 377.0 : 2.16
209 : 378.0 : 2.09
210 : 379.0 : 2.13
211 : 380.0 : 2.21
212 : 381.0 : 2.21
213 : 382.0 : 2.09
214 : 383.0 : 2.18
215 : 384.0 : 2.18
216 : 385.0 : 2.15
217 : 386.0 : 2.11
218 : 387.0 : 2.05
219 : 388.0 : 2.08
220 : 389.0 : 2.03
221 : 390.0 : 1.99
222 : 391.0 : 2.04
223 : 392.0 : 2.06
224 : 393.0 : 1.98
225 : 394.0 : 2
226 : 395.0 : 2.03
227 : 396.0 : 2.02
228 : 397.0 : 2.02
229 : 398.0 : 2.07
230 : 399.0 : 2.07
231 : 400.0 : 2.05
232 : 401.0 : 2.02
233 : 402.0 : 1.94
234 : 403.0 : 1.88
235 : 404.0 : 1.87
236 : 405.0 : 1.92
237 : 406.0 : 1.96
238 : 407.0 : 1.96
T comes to 1.36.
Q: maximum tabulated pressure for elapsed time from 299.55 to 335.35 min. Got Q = 2.27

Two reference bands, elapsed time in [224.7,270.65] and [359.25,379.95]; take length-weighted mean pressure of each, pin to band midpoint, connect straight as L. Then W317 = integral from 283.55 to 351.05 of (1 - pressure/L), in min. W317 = 0.6 min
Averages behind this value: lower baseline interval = 1.86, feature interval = 2.07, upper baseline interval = 2.26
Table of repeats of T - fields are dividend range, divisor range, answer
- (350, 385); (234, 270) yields 1.18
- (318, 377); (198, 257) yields 1.25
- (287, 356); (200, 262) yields 1.18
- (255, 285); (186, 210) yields 1.29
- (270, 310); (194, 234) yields 1.20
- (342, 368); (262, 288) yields 1.14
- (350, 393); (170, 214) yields 1.59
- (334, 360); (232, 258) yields 1.15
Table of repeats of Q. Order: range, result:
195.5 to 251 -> 2.04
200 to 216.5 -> 1.67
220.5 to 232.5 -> 1.91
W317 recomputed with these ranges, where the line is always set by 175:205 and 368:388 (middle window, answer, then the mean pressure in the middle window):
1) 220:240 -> -4.2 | 1.86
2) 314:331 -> -1.2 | 2.1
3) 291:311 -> -1.5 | 2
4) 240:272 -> -3.9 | 1.86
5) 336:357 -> -1.1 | 2.18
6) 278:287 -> -0.7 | 1.91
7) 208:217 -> -0.7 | 1.57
